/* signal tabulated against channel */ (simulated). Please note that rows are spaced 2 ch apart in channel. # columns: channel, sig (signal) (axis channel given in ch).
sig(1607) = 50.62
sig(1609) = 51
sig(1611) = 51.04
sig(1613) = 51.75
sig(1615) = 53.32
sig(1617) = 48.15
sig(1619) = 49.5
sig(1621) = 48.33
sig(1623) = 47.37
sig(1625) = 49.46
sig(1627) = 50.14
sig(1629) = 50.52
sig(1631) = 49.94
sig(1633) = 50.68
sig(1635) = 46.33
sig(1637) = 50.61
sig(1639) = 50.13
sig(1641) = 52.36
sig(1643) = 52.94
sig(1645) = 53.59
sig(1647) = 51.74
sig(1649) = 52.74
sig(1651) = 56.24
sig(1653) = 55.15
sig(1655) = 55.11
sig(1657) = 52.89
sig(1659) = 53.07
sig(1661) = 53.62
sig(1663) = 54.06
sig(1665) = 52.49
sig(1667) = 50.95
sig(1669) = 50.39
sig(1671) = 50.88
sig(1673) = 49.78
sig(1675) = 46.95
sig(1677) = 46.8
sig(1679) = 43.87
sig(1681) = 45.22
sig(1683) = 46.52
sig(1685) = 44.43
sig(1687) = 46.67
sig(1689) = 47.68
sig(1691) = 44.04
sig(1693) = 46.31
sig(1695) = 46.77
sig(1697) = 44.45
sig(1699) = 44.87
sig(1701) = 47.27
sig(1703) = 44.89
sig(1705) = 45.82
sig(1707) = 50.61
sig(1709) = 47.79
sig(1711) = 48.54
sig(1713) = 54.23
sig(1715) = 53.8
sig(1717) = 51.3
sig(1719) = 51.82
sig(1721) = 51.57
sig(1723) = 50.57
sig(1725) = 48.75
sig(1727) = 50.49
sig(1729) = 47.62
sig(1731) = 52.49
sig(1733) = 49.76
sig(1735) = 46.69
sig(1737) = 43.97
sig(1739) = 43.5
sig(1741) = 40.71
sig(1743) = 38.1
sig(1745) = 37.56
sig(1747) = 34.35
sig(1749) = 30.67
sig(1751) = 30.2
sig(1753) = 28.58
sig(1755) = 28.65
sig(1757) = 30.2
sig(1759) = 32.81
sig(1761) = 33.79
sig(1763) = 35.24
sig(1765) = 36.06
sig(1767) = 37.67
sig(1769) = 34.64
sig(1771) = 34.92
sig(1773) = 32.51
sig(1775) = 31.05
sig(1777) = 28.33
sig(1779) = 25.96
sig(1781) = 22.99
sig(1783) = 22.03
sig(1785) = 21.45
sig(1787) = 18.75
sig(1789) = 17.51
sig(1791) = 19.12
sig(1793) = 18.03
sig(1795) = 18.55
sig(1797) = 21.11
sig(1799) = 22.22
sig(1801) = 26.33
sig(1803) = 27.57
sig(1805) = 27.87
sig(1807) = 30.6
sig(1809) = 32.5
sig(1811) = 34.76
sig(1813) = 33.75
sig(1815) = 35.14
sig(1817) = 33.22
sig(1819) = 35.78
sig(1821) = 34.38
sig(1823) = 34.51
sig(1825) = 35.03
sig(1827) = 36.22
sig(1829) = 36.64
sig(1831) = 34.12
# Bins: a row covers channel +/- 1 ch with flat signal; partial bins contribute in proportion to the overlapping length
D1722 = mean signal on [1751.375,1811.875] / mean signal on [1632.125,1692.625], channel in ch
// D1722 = 0.6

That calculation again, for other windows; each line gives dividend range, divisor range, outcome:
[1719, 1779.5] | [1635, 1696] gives 0.77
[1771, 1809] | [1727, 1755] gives 0.61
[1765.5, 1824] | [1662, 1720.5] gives 0.58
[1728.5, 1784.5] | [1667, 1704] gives 0.75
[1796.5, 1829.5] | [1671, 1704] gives 0.69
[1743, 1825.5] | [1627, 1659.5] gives 0.57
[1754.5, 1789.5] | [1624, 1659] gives 0.57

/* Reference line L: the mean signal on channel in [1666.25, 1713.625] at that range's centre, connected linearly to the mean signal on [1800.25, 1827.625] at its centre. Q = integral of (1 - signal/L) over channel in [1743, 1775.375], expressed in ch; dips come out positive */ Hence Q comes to 4.8 ch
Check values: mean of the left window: 47.2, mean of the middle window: 33.3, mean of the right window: 32.7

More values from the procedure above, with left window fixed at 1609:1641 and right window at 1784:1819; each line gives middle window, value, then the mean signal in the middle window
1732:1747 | -3.40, 42.3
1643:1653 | -1.46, 53.7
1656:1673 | -2.88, 52.1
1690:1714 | -4.66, 47.1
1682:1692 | -1.04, 45.9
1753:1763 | 0.14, 31.5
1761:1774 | -1.86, 35.1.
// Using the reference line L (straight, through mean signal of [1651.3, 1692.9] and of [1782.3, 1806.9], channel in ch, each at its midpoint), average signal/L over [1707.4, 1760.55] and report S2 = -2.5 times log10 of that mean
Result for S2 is -0.20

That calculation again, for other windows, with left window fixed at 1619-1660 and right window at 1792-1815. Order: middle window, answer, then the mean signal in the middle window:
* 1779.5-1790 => 0.39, 20.8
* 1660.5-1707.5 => -0.07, 47.6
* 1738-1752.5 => -0.01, 36.2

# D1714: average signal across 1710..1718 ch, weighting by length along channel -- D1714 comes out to 52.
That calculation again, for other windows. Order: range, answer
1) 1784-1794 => 19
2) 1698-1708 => 46.7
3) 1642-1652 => 53.5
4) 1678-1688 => 45.3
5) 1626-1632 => 50.2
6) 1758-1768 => 35.1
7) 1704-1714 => 49.4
